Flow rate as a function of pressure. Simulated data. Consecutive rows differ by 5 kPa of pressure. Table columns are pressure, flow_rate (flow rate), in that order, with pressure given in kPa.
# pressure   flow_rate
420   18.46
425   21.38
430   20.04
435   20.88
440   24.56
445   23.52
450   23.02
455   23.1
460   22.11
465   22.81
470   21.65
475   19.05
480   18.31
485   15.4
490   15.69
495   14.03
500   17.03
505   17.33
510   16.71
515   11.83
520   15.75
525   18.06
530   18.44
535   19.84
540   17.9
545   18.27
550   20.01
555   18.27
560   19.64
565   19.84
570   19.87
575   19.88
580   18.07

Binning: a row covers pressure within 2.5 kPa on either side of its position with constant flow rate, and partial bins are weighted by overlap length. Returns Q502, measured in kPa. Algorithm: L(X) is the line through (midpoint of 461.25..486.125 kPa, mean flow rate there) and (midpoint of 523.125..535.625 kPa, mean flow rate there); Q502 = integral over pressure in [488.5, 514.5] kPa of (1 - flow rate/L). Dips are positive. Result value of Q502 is 4.6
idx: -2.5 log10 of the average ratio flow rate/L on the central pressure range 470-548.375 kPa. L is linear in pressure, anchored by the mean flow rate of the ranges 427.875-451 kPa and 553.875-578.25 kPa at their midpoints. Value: 0.21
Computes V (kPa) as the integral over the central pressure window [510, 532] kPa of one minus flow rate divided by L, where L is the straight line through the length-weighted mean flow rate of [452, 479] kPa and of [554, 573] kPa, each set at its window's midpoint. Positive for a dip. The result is 4.7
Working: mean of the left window 21.6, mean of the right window 19.5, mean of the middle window 16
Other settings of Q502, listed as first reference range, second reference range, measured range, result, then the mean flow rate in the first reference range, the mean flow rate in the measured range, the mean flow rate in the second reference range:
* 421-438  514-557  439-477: -4.8 kPa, 20.7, 22.4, 17.8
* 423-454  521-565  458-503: 5.4 kPa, 22.3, 18.4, 18.8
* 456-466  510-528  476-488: 1.8 kPa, 22.5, 17.1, 15.5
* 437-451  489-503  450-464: -0.7 kPa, 23.7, 22.7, 15.6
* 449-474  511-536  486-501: 3.0 kPa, 22.3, 15.4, 16.6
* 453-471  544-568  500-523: 5.7 kPa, 22.5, 15.6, 19.3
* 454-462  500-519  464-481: 0.1 kPa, 22.5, 20.4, 15.6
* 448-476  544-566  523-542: 1.3 kPa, 22.1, 18.6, 19.2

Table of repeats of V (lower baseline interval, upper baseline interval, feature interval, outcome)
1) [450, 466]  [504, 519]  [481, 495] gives 2.2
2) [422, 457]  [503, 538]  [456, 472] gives -1.3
